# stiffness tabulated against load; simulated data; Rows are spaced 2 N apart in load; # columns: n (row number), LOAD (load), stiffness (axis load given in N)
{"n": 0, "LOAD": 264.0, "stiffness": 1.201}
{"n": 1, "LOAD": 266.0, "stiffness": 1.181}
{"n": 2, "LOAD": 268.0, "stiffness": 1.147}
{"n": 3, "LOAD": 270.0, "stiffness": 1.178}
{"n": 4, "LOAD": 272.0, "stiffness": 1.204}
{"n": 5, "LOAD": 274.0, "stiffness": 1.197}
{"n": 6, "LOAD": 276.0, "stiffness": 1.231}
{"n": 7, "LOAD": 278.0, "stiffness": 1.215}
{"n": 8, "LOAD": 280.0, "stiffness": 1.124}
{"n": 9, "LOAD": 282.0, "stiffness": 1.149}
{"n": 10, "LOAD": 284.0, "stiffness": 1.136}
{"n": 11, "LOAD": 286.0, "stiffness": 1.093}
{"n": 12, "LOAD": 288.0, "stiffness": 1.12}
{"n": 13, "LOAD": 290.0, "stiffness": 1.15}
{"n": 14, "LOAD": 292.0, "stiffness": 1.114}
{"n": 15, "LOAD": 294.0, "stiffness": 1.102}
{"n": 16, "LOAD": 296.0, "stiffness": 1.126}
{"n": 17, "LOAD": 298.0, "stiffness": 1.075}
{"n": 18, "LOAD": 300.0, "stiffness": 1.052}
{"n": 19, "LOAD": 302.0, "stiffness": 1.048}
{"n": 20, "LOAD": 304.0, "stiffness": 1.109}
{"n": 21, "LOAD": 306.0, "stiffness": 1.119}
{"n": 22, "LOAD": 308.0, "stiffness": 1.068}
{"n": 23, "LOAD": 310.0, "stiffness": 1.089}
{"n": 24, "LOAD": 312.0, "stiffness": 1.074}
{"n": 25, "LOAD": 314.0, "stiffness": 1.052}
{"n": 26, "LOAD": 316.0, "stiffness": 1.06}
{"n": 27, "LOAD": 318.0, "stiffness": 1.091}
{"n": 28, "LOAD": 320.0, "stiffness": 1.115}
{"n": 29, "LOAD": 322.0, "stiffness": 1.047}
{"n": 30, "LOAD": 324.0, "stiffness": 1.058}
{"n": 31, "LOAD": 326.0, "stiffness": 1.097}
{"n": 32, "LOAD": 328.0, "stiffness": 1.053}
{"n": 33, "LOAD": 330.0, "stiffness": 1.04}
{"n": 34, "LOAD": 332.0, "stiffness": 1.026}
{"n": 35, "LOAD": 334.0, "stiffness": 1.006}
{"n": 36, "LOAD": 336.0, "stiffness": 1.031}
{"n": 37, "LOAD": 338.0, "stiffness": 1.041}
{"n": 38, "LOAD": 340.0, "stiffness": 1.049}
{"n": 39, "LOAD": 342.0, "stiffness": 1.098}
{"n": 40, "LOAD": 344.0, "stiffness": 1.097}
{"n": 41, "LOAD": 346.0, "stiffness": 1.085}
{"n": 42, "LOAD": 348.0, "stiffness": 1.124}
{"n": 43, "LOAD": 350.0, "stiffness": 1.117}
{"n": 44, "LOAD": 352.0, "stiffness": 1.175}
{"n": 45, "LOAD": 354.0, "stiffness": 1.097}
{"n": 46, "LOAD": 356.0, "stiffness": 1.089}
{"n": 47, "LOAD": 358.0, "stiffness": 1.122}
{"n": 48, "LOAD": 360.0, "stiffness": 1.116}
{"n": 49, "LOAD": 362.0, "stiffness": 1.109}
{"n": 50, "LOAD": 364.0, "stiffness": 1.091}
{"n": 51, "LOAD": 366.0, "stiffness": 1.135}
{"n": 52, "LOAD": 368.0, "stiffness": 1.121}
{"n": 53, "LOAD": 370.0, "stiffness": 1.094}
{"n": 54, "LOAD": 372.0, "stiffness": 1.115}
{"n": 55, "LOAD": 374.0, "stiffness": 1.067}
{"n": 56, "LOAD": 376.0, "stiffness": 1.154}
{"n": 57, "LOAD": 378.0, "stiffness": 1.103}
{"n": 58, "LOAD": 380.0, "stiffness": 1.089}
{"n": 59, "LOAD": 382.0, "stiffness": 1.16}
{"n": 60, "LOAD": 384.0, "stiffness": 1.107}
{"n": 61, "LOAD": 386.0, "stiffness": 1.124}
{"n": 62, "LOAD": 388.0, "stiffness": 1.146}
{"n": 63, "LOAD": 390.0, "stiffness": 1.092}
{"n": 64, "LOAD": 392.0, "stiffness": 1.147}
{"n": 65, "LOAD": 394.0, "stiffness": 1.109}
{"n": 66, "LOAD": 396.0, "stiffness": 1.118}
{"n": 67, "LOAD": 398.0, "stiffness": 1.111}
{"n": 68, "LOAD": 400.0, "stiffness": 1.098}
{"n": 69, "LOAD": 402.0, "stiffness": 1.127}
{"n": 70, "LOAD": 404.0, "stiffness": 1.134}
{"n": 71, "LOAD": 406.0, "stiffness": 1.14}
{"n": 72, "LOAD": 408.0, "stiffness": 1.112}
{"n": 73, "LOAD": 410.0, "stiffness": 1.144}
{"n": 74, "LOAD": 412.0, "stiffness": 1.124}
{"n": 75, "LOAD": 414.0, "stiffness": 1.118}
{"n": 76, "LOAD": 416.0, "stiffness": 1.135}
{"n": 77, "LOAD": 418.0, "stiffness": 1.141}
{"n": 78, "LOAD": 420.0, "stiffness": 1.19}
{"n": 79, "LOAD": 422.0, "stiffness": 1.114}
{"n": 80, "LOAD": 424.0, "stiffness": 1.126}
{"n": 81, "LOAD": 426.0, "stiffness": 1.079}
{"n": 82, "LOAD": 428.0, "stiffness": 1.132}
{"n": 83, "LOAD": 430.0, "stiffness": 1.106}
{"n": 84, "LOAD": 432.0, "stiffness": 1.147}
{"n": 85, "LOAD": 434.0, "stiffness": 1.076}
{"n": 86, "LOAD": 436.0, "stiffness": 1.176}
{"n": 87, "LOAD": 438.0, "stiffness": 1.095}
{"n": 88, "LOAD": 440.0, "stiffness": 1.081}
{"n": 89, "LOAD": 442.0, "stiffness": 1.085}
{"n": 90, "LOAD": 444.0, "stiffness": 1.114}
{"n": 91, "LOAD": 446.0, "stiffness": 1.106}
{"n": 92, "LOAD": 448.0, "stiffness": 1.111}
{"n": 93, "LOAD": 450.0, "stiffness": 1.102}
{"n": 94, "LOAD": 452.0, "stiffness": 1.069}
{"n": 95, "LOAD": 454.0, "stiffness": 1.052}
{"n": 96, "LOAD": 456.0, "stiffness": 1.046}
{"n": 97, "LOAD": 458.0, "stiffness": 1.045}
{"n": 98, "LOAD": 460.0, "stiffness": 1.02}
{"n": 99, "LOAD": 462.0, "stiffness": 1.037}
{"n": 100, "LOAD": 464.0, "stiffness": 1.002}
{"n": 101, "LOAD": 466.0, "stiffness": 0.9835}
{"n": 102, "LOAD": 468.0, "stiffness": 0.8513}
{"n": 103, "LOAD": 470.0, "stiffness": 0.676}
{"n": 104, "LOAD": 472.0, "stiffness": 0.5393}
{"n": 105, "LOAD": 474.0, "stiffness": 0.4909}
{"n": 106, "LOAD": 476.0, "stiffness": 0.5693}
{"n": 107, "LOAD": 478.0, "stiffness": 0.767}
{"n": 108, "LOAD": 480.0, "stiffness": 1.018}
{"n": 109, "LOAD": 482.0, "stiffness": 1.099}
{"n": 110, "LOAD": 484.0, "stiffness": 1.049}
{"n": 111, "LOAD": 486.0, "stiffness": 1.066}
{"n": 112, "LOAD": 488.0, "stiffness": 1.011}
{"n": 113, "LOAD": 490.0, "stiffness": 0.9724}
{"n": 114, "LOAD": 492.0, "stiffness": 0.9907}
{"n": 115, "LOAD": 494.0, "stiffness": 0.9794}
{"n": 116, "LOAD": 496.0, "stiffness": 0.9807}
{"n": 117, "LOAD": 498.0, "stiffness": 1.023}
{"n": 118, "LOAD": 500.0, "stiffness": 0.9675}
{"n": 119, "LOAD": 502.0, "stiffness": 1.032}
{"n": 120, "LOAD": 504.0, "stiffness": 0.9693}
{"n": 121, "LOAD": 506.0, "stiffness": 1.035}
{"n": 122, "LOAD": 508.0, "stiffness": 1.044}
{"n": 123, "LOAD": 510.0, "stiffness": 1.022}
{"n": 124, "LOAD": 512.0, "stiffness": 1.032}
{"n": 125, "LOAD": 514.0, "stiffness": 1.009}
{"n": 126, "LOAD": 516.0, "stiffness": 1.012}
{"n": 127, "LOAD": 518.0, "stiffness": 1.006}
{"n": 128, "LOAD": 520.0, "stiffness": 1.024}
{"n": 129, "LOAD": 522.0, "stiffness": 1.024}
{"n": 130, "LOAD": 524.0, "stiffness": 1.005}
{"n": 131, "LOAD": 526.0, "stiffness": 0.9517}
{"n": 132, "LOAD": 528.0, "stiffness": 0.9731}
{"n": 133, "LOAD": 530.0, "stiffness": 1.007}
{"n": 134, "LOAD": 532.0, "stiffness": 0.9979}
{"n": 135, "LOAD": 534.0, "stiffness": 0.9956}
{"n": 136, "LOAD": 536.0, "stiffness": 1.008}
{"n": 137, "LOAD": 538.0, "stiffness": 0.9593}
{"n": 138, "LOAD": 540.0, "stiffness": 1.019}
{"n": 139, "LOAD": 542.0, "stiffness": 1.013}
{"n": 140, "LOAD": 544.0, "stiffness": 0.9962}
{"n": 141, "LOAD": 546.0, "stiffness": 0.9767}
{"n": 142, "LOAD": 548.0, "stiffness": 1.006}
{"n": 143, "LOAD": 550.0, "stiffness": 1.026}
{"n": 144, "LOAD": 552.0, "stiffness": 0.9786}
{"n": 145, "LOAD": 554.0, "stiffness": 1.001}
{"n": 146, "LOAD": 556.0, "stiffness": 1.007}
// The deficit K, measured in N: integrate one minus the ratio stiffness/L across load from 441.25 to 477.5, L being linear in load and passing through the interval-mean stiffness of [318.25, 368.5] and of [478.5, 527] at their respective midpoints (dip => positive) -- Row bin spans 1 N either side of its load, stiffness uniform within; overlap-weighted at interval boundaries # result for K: 3.4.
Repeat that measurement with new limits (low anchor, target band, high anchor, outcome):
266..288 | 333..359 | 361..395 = 1.0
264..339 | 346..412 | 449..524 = -4.6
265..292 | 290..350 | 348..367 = 3.3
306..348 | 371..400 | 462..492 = -3.7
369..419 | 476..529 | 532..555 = 1.9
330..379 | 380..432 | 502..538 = -2.9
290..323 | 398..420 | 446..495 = -2.9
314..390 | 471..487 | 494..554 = 3.1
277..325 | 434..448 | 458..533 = -1.6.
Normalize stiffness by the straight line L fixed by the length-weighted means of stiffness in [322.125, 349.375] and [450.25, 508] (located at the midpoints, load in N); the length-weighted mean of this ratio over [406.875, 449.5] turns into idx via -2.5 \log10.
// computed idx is -0.14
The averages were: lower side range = 1.06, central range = 1.12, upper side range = 0.945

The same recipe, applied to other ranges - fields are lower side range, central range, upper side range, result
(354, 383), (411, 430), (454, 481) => -0.15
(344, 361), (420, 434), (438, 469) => -0.05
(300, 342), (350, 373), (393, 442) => -0.03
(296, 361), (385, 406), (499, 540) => -0.07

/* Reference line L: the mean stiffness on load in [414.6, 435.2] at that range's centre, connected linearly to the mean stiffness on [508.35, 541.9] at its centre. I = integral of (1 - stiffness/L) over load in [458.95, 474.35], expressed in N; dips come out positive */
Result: 3.4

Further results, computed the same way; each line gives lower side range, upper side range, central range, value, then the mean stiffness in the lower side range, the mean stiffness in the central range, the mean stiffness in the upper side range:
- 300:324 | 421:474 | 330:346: 0.2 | 1.08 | 1.05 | 1.03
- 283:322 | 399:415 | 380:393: -0.1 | 1.09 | 1.13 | 1.12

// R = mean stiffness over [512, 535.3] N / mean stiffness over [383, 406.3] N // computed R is 0.89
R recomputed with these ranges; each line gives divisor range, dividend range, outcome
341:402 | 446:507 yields 0.86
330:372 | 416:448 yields 1.03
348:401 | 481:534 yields 0.91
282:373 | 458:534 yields 0.88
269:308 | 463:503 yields 0.80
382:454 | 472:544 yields 0.87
